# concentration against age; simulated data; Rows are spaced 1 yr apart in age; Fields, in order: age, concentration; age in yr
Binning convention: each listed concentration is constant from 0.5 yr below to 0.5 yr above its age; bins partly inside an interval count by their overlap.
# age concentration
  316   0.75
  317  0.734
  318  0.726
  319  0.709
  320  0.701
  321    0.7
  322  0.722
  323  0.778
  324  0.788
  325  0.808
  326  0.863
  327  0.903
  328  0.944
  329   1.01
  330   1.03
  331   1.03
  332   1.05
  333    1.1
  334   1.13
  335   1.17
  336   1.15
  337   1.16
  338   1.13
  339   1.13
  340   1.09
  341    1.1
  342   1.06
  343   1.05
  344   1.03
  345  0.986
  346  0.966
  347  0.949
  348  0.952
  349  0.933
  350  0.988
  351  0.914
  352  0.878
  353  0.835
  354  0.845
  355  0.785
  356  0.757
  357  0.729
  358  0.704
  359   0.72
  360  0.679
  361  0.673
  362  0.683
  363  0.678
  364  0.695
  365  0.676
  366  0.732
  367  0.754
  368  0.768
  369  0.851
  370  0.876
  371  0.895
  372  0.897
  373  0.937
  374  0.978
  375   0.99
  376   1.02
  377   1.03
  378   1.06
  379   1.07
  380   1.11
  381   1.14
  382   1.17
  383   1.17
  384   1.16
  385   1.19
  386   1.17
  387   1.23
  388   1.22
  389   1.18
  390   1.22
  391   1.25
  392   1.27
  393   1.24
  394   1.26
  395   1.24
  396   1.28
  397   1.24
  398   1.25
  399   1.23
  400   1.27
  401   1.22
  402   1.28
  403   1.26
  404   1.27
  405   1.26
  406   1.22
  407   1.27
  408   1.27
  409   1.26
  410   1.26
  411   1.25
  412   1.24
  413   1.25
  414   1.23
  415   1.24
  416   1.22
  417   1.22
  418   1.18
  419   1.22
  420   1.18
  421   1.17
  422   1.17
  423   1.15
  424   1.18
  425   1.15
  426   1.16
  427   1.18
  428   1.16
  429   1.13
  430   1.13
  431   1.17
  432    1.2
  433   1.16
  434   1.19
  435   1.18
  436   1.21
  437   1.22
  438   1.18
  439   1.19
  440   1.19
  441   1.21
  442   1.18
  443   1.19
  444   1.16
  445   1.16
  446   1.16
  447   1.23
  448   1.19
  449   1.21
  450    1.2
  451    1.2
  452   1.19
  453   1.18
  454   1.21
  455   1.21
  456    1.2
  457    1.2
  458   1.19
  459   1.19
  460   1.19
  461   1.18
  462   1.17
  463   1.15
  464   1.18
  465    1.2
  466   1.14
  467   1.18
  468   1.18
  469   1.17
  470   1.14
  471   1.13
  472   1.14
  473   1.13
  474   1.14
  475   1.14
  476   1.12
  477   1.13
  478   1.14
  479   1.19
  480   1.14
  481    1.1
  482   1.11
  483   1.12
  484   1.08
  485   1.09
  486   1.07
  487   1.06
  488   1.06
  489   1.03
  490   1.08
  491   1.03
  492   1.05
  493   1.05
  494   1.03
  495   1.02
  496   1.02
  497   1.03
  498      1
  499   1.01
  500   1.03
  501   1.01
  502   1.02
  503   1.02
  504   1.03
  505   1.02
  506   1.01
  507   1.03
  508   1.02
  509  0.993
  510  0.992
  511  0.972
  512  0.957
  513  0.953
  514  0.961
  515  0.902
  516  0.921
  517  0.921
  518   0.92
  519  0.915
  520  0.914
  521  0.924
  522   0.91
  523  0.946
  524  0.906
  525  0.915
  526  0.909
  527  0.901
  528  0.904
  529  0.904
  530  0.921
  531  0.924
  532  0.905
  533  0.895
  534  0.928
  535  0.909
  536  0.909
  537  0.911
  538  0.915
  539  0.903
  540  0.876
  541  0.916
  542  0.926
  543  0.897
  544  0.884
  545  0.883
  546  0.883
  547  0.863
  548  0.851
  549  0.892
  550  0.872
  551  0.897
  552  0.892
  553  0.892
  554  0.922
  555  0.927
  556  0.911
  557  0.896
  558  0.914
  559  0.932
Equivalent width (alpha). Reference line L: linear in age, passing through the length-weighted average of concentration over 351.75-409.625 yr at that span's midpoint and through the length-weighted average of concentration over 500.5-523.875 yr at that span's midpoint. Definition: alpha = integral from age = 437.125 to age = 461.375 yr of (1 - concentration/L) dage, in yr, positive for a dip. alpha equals -4.7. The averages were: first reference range 1.04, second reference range 0.967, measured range 1.19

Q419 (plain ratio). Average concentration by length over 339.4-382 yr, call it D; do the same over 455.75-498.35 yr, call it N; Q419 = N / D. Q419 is 1.25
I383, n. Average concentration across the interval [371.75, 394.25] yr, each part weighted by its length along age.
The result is 1.13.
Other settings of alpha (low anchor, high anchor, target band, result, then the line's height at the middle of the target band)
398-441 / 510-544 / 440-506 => -3.7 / 1.06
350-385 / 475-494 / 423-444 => -3.7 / 1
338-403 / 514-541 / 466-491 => -4.7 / 0.943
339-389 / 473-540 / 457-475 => -3.4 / 0.981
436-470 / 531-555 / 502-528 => 0.9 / 0.988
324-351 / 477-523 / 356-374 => 4.5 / 1.02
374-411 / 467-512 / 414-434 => -0.4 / 1.16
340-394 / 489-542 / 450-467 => -4.0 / 0.962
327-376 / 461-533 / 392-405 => -4.1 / 0.956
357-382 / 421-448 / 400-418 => -3.3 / 1.05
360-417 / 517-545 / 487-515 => -1.9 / 0.95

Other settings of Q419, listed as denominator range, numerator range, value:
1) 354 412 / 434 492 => 1.10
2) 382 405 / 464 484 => 0.93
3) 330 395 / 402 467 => 1.21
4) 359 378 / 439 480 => 1.42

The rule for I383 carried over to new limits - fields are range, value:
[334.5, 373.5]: 0.892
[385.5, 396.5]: 1.23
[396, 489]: 1.18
